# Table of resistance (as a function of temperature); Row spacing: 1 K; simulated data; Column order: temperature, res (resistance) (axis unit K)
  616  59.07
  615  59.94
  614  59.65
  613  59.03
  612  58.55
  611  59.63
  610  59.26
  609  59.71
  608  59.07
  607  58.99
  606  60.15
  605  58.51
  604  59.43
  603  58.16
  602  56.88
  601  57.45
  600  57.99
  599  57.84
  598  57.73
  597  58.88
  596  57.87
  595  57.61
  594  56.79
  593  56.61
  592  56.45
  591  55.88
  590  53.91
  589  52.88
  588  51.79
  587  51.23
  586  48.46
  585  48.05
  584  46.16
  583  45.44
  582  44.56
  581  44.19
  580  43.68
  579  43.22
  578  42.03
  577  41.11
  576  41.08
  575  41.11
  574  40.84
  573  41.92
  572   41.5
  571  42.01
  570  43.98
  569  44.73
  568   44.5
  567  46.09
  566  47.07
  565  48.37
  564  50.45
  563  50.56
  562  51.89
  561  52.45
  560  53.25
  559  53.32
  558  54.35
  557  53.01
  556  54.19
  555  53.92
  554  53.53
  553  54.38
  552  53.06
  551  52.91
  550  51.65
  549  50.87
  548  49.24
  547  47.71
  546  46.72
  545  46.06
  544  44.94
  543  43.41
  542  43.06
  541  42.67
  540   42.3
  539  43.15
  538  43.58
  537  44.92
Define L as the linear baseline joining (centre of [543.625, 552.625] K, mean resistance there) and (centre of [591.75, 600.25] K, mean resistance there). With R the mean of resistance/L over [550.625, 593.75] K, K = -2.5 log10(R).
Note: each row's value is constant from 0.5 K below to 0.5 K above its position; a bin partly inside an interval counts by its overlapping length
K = 0.100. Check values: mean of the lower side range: 49.4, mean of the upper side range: 57.5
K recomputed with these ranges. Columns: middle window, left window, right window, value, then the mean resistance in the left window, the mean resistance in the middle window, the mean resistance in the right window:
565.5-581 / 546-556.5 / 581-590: 0.16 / 51.9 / 43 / 48.6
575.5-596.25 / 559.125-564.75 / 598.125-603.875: 0.13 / 51.7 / 49.4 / 57.8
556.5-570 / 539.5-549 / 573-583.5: -0.14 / 45.4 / 49.8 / 42.7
